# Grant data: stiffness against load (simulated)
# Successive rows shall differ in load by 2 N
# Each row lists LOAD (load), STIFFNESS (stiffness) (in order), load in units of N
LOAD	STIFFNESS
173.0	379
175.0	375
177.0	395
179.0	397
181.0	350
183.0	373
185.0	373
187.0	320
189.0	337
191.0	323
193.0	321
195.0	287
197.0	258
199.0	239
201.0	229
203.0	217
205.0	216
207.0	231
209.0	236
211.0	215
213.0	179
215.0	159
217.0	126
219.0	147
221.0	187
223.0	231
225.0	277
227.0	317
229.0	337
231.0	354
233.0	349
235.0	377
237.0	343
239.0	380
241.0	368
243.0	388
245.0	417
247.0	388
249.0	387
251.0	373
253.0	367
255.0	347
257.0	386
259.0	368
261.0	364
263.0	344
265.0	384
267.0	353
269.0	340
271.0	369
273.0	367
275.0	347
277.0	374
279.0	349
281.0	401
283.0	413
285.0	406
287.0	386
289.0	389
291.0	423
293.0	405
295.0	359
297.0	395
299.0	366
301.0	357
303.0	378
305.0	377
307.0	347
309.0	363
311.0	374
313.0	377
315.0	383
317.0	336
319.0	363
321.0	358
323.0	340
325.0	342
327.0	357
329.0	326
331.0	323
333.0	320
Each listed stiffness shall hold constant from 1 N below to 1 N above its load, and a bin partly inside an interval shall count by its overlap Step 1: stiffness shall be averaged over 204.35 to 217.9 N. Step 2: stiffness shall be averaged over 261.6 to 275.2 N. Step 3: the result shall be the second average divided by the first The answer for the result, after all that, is 1.8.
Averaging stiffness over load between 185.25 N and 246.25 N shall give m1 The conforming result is 280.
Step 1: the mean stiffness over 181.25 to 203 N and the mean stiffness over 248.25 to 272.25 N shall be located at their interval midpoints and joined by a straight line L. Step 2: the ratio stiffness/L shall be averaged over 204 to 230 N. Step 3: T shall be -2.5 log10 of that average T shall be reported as 0.43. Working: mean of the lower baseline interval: 303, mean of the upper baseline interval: 365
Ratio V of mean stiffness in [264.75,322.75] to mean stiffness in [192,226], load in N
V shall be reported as 1.69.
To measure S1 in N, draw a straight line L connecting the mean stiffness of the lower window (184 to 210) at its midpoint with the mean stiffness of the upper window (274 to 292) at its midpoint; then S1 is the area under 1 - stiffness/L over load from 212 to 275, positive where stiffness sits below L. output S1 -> 2.55 N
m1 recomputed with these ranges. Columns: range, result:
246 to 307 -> 375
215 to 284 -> 339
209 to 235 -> 245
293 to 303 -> 374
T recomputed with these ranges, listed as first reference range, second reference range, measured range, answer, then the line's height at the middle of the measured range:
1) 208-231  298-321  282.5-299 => -0.176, 336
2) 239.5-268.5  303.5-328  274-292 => -0.059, 367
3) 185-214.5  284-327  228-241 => -0.202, 297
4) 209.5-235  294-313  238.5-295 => -0.210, 313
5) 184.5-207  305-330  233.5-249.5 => -0.226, 308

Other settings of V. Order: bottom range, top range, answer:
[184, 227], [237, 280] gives 1.51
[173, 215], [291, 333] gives 1.24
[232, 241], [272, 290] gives 1.05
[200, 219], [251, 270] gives 1.83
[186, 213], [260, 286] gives 1.42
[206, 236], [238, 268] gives 1.51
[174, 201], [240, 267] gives 1.13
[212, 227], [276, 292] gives 2.01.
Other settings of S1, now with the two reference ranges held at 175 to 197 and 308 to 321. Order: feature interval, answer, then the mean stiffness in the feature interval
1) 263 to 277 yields -0.1 N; 360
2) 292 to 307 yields -0.5 N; 375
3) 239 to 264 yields -1.4 N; 375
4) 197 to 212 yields 5.2 N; 228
